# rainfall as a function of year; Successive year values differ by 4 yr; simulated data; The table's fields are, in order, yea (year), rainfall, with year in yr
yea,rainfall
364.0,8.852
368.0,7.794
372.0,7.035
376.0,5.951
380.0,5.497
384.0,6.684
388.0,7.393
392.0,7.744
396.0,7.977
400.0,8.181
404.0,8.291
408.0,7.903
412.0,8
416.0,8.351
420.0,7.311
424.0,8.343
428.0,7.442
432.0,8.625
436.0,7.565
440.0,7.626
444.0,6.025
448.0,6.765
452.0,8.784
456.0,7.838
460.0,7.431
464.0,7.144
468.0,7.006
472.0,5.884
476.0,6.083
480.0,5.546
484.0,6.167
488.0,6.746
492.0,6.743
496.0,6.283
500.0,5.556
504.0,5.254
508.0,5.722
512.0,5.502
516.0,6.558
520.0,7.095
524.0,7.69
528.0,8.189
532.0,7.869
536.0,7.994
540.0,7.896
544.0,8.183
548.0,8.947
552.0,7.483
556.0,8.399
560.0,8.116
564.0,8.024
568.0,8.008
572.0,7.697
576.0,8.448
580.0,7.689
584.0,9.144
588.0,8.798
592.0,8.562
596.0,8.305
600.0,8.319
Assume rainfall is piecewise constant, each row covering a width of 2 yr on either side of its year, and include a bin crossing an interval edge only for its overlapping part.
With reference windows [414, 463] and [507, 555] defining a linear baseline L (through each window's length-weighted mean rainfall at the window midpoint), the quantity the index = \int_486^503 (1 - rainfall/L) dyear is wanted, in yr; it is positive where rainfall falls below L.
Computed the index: 2.90 yr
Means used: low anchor 7.66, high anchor 7.48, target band 6.27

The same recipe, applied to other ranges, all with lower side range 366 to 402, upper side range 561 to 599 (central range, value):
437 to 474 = 1.9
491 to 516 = 6.3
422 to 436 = -1.2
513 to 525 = 1.5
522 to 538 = 0.1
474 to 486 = 2.8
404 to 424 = -1.8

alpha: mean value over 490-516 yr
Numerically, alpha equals 5.9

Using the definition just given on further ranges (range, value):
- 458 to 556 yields 6.9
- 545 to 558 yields 8.27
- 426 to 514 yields 6.72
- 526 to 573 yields 8.07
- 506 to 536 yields 7.02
